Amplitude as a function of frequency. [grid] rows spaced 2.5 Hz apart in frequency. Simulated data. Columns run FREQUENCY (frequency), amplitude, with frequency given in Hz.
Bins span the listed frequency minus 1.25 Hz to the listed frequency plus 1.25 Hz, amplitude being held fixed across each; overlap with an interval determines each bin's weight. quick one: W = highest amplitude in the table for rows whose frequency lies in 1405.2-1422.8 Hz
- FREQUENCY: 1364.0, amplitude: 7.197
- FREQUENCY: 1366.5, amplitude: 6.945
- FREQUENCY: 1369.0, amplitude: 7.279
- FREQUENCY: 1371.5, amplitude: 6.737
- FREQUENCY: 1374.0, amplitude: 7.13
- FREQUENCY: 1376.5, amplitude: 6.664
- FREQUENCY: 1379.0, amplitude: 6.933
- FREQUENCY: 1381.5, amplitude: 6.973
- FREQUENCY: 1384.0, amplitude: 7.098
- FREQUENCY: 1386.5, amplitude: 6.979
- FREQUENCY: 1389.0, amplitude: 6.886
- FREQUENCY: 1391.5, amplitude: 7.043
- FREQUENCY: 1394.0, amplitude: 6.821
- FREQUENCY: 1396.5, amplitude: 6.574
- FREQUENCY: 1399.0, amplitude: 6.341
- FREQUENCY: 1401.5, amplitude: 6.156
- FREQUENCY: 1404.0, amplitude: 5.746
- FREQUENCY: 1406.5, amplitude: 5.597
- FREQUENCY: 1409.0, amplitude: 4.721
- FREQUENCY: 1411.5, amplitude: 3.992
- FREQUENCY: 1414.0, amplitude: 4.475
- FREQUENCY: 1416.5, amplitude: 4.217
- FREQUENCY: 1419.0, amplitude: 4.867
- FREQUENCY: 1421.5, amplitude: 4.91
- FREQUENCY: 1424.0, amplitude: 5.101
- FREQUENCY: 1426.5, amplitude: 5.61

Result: 5.597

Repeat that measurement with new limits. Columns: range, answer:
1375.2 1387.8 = 7.098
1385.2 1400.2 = 7.043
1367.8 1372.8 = 7.279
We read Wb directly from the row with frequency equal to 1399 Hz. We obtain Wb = 6.341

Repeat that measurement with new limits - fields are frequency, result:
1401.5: 6.156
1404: 5.746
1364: 7.197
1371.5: 6.737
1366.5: 6.945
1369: 7.279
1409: 4.721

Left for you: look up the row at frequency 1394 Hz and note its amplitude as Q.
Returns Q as 6.821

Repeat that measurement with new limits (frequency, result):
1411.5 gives 3.992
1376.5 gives 6.664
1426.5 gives 5.61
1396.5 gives 6.574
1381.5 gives 6.973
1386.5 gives 6.979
